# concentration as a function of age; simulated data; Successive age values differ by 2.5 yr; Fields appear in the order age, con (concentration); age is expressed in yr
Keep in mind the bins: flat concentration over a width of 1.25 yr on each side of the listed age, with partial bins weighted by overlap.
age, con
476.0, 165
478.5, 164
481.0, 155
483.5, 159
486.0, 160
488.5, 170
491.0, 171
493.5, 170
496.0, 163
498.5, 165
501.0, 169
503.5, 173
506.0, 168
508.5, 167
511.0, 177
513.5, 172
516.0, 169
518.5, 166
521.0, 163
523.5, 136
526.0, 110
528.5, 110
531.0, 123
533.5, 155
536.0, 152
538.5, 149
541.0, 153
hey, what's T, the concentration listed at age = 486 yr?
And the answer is 160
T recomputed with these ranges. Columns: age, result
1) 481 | 155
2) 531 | 123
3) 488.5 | 170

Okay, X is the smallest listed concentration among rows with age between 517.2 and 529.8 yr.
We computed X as 110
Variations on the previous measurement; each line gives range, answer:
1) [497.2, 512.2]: 165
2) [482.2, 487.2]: 159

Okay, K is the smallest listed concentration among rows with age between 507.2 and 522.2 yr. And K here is 163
